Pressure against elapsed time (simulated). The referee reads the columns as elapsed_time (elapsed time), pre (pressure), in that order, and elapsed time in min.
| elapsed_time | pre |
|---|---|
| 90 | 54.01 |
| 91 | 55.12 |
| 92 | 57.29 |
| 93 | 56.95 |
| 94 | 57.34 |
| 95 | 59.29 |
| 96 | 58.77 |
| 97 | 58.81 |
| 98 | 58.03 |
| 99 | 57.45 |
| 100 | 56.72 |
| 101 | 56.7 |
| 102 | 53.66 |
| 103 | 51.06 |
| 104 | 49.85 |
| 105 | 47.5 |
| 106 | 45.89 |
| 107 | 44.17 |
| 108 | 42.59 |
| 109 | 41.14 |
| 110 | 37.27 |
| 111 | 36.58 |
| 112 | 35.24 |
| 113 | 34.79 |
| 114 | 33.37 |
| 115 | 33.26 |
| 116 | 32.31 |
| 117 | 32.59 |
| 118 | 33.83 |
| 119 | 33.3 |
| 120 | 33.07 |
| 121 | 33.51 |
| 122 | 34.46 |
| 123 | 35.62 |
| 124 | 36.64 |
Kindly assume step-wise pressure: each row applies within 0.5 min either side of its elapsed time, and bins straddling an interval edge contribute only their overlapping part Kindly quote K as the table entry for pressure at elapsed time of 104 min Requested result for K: 49.85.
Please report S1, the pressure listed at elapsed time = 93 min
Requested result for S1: 56.95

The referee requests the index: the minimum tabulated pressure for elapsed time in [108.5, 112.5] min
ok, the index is 35.24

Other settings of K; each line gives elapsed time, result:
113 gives 34.79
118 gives 33.83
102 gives 53.66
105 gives 47.5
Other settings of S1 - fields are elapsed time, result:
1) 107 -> 44.17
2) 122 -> 34.46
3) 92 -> 57.29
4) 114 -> 33.37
